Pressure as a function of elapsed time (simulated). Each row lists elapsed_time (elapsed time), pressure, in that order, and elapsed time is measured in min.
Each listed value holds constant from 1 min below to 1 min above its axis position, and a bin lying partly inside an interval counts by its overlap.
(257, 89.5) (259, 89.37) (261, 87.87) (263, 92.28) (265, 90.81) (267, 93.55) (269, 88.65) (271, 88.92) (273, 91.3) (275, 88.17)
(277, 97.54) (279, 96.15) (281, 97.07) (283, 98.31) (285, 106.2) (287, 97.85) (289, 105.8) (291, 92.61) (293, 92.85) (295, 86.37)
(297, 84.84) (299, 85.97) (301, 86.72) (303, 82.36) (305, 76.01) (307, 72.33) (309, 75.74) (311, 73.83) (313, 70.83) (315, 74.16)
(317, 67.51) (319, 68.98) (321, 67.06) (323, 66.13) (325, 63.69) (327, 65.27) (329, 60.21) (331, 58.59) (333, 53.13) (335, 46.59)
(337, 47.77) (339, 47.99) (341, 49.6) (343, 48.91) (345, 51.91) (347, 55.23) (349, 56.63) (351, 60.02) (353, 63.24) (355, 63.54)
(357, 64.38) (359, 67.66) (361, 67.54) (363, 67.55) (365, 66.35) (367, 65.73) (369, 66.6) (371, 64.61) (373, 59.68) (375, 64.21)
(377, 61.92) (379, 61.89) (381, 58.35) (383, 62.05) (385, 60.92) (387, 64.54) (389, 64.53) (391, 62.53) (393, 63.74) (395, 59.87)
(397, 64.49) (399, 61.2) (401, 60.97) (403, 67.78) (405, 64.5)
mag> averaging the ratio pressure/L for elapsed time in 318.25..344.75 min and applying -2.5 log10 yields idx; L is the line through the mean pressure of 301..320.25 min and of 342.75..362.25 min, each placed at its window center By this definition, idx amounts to 0.18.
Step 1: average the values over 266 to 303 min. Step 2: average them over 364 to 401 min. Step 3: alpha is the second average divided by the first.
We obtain 0.7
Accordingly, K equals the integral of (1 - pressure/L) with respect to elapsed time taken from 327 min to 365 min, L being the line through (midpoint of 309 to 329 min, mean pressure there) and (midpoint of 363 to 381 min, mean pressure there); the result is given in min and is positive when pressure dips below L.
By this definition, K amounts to 4.8 min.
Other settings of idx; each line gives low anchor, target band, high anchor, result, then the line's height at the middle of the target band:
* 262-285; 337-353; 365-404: 0.354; 73.9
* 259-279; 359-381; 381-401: 0.047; 67.3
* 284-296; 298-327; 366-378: 0.197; 87.8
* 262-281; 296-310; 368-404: 0.047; 84.1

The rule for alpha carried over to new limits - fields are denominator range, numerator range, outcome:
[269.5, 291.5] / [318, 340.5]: 0.61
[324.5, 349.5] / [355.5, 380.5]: 1.20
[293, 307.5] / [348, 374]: 0.77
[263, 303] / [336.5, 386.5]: 0.65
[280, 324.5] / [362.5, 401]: 0.76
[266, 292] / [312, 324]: 0.72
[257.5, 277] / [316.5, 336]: 0.68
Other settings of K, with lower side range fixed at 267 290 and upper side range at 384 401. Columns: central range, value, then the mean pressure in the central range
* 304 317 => 1.99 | 73.3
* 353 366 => 1.13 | 65.9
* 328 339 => 3.73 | 52.8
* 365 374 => 0.64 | 64.4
